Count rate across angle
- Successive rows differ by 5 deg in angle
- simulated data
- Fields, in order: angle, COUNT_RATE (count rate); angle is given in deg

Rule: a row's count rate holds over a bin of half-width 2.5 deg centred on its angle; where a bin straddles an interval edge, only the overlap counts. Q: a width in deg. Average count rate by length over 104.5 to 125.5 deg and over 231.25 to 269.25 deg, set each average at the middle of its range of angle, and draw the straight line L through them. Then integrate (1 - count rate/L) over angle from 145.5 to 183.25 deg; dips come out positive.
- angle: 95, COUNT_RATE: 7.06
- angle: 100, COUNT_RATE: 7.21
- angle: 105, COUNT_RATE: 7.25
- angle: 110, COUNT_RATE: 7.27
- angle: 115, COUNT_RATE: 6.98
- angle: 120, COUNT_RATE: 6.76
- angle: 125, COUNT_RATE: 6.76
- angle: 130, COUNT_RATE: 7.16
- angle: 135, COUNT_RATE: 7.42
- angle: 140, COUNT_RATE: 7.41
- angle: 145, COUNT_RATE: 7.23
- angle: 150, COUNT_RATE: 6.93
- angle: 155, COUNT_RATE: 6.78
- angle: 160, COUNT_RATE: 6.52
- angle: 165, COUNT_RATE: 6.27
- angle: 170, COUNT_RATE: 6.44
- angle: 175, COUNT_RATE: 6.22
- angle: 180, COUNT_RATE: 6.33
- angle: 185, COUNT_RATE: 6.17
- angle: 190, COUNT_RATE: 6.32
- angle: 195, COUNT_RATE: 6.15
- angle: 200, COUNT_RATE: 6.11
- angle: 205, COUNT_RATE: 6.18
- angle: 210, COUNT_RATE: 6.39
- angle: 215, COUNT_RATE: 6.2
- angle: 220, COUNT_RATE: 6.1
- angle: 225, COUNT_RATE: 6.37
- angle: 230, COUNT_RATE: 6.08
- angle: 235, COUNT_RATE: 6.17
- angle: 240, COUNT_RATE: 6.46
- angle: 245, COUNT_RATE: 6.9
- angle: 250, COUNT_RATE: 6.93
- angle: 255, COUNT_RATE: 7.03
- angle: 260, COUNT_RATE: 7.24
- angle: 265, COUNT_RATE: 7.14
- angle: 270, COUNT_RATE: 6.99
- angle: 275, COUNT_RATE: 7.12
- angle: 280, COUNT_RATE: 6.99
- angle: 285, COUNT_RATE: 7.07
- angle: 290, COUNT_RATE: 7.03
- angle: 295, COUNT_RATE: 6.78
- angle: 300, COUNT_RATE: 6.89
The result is 2.2 deg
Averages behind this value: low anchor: 7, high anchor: 6.82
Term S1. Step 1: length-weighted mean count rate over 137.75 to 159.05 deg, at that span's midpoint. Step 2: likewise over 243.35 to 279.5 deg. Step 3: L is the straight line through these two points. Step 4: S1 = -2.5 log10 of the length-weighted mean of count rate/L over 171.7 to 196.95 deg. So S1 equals 0.13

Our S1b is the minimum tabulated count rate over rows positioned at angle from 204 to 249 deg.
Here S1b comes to 6.08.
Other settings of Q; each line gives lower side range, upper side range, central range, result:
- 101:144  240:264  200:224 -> 2.76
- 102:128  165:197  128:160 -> -2.00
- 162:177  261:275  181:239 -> 3.69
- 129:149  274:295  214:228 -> 1.79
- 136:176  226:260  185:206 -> 1.63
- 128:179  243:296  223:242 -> 1.91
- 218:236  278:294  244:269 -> -1.74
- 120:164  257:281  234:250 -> 1.06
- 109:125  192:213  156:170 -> 0.22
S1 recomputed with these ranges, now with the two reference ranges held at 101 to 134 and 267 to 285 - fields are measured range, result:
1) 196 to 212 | 0.14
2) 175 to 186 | 0.13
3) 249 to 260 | 0.00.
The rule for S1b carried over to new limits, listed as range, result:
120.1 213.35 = 6.11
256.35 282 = 6.99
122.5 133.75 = 6.76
